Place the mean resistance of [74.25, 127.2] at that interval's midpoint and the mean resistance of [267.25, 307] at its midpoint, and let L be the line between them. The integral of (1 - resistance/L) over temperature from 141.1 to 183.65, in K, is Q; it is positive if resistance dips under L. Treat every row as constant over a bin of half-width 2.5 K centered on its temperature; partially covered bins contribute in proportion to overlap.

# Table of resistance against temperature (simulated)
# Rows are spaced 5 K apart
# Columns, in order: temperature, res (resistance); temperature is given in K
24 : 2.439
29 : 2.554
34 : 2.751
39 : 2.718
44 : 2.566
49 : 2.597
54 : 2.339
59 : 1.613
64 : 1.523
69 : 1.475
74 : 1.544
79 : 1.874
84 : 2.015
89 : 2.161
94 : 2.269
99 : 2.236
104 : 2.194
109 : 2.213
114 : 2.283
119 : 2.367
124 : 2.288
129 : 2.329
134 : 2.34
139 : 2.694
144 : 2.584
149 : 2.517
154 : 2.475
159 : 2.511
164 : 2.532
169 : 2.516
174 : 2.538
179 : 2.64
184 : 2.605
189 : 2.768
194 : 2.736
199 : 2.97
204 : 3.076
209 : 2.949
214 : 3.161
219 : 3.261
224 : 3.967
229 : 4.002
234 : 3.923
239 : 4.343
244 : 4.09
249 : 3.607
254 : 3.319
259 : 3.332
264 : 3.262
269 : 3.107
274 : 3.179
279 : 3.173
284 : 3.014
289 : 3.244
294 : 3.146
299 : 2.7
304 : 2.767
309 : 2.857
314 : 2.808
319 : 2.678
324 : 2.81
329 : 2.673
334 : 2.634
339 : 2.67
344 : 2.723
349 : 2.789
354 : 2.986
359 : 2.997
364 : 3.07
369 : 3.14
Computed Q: -1.59 K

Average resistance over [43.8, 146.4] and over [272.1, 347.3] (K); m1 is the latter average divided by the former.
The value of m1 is 1.33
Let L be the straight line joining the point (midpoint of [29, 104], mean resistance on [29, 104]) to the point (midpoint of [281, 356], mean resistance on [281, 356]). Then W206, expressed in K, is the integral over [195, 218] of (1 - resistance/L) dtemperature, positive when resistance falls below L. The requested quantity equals -4.63 K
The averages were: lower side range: 2.14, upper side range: 2.83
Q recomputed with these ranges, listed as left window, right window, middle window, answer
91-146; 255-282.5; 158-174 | 0.6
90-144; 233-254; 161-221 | 8.4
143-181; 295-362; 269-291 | -3.5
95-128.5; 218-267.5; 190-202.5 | 1.3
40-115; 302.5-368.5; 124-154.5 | -3.1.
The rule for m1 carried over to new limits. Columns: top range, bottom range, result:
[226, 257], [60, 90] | 2.23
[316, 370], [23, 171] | 1.24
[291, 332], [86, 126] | 1.25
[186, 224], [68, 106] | 1.53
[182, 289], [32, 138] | 1.53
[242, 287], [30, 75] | 1.54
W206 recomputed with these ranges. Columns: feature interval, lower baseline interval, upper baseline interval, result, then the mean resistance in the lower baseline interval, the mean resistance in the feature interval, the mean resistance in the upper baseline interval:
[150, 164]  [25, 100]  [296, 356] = -0.8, 2.15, 2.5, 2.76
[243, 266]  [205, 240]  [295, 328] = -1.2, 3.6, 3.49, 2.78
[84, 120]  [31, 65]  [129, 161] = 3.1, 2.34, 2.23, 2.51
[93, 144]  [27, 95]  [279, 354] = -0.9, 2.14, 2.34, 2.84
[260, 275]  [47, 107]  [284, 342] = -3.0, 1.98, 3.2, 2.82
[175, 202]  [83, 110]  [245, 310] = -0.6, 2.19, 2.74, 3.16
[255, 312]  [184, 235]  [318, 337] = -3.5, 3.23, 3.08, 2.7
